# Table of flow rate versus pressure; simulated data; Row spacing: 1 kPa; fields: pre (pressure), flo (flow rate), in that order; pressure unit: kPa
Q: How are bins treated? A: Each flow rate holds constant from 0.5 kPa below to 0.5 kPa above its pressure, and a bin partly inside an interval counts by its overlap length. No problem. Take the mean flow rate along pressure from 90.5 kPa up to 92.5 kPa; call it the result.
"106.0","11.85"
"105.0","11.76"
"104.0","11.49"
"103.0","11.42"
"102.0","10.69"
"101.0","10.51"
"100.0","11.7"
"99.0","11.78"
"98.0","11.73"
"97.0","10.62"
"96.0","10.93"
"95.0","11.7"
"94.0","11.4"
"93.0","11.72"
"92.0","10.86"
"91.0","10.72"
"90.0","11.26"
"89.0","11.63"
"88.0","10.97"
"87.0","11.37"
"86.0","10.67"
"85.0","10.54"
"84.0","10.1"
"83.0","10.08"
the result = 10.8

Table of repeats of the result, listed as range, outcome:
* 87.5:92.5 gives 11.1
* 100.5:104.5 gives 11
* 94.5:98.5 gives 11.2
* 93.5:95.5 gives 11.6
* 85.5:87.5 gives 11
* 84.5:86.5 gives 10.6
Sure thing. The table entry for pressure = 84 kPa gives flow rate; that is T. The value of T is 10.1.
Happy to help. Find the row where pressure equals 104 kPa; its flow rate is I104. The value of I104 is 11.49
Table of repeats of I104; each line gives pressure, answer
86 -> 10.67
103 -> 11.42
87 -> 11.37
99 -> 11.78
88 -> 10.97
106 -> 11.85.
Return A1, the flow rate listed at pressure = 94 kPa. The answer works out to 11.4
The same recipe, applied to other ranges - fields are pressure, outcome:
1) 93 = 11.72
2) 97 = 10.62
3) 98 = 11.73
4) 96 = 10.93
